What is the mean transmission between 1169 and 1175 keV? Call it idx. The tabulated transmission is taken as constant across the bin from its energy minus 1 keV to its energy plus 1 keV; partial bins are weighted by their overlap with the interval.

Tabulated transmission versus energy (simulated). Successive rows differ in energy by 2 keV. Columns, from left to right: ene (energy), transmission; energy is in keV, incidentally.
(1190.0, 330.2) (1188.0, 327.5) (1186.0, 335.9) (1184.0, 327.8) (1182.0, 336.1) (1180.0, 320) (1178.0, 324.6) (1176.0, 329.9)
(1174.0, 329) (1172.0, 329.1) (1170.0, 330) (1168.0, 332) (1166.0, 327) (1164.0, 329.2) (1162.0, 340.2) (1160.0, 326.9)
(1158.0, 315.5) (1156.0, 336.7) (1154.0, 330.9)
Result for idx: 329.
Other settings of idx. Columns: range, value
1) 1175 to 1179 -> 327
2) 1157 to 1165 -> 328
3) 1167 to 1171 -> 331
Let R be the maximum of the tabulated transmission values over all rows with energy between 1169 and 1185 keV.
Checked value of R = 336.1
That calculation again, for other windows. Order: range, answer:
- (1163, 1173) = 332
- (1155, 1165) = 340.2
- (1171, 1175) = 329.1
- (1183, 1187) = 335.9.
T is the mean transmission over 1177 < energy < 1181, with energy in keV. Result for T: 322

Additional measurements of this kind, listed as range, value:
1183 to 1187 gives 332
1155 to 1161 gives 326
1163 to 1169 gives 329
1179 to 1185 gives 328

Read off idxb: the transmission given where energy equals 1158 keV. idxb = 315.5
